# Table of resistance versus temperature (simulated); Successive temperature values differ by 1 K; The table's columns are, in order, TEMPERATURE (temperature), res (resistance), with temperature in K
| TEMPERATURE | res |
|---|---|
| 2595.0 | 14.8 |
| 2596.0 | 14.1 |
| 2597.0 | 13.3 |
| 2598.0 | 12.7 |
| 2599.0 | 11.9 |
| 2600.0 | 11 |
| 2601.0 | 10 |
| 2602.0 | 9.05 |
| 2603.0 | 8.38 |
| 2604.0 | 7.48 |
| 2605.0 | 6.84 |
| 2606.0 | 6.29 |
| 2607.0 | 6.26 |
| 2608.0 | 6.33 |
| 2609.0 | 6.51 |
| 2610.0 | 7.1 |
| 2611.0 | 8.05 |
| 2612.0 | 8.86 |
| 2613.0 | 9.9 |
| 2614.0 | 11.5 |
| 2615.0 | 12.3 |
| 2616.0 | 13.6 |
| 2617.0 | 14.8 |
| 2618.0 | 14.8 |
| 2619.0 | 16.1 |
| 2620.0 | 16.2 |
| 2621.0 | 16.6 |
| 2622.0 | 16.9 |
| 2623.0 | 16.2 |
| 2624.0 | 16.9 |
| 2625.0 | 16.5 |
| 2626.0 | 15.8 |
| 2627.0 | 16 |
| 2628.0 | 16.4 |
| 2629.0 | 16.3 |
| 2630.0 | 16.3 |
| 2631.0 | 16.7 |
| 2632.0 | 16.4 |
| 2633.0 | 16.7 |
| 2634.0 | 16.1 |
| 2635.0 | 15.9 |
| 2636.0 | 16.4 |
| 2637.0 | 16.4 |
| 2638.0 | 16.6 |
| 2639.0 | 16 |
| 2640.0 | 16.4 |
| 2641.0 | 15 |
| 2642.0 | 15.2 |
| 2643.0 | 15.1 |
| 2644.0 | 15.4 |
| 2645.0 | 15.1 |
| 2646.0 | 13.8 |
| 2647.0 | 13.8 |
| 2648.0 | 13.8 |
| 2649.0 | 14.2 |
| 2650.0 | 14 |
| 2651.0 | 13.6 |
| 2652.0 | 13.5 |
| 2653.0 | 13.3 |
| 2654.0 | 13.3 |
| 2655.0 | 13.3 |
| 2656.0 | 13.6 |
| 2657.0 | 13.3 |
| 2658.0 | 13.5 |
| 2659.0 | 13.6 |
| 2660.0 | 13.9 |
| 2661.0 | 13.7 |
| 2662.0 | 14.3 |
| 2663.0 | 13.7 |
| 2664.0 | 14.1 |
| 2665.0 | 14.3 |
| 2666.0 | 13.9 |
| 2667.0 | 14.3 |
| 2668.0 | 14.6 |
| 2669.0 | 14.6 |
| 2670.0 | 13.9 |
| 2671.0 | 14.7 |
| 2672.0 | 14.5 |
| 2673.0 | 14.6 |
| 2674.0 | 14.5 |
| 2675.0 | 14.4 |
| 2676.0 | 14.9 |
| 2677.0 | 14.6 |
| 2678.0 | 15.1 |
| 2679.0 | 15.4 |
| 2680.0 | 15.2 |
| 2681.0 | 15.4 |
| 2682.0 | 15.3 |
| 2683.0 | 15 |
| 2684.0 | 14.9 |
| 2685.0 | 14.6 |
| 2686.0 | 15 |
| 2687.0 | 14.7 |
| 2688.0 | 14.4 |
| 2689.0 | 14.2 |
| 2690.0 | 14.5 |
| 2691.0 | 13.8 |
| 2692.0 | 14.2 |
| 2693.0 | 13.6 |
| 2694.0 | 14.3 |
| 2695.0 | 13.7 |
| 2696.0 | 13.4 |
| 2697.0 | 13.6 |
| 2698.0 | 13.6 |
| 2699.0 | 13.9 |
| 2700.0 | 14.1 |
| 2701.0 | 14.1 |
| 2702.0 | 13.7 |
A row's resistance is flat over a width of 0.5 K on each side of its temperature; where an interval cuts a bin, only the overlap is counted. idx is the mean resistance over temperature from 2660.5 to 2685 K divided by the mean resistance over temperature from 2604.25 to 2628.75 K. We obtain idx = 1.2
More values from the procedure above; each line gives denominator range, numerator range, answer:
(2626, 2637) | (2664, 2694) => 0.89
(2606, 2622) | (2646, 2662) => 1.21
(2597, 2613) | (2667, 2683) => 1.71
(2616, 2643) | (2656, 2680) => 0.89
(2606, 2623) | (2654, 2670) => 1.20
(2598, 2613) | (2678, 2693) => 1.76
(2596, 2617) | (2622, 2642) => 1.69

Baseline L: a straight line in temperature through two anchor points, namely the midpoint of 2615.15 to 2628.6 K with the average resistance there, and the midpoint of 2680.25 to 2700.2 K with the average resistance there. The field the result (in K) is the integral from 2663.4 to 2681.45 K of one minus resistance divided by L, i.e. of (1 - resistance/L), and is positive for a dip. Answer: 0.1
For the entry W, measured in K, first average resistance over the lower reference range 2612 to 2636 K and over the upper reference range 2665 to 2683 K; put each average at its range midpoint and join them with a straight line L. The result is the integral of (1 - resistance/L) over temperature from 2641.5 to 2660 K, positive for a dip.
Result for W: 1.3 K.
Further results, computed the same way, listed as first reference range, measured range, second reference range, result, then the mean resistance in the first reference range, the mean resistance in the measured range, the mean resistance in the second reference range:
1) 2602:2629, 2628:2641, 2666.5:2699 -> -3.6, 12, 16.3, 14.5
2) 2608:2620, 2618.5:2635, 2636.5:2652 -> -4.7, 11.2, 16.4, 14.9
